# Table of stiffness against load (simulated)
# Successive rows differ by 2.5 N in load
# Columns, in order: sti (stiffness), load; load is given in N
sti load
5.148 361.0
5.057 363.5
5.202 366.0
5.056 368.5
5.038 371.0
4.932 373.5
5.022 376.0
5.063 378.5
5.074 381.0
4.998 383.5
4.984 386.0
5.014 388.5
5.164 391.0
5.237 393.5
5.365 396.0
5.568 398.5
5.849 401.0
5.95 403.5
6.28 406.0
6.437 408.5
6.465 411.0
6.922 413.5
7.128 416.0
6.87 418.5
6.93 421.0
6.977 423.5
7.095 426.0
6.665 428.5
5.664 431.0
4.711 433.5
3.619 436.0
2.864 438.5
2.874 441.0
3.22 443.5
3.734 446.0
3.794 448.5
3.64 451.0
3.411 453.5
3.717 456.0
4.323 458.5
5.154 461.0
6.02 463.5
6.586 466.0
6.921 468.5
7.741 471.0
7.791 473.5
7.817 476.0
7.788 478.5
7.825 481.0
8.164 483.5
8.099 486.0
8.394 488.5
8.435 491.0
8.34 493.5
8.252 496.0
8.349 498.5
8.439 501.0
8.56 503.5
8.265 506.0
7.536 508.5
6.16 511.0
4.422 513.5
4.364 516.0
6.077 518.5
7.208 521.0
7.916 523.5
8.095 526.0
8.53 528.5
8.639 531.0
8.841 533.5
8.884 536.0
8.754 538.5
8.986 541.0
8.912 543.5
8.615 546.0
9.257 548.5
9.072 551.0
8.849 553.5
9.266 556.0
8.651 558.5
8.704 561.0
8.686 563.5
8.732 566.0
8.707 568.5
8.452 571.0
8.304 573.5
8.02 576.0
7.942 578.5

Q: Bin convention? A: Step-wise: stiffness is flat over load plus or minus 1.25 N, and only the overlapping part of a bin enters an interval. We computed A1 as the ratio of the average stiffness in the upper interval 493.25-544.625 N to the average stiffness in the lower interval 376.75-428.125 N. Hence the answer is 1.30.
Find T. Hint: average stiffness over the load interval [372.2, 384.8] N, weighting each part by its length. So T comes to 5.02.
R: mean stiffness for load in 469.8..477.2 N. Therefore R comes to 7.78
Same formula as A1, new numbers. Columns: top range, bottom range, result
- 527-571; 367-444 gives 1.61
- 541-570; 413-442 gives 1.56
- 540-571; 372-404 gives 1.69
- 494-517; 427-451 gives 1.75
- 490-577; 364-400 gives 1.59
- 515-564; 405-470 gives 1.57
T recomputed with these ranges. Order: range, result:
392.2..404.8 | 5.59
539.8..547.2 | 8.84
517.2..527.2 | 7.31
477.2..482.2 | 7.81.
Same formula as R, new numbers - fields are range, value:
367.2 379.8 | 5.02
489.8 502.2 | 8.36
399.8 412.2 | 6.2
